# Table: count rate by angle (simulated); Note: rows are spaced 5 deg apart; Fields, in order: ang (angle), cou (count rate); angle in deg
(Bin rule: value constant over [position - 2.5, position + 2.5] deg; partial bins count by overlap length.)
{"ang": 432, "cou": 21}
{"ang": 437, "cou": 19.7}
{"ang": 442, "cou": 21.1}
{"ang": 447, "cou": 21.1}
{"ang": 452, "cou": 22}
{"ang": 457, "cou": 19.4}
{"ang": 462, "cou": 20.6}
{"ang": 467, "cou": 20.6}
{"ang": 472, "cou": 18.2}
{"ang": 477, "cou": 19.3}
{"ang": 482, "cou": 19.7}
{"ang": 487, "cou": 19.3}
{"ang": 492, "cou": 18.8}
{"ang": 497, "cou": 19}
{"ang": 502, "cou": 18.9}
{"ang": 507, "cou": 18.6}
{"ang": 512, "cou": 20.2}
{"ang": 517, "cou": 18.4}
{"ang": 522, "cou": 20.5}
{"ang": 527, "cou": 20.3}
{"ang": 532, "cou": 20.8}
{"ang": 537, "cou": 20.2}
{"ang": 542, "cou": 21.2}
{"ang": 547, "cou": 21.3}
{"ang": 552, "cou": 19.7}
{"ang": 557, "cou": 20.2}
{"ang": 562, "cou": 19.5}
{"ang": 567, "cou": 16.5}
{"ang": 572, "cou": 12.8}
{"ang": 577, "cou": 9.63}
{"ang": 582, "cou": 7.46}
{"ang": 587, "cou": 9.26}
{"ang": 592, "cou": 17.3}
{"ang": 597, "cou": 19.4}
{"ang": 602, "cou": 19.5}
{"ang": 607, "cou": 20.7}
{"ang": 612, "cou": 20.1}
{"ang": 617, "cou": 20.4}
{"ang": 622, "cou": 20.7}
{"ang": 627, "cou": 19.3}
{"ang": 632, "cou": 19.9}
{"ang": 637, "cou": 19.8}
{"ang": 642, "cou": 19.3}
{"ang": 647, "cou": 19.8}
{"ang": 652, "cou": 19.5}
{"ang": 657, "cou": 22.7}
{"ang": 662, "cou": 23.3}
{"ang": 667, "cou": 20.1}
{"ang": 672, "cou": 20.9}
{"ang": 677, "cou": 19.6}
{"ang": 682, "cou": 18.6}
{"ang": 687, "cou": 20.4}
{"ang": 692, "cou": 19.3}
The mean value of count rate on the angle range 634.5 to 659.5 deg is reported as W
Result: 20.2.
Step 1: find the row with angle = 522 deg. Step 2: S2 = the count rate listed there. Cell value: 20.5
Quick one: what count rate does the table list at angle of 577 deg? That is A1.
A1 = 9.63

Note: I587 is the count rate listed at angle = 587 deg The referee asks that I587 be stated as 9.26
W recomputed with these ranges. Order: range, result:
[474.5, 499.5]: 19.2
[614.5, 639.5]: 20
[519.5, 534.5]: 20.5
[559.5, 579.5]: 14.6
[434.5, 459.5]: 20.7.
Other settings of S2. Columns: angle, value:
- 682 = 18.6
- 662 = 23.3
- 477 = 19.3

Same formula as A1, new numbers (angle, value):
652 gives 19.5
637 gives 19.8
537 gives 20.2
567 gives 16.5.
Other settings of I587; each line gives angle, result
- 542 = 21.2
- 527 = 20.3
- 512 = 20.2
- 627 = 19.3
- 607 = 20.7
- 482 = 19.7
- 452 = 22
